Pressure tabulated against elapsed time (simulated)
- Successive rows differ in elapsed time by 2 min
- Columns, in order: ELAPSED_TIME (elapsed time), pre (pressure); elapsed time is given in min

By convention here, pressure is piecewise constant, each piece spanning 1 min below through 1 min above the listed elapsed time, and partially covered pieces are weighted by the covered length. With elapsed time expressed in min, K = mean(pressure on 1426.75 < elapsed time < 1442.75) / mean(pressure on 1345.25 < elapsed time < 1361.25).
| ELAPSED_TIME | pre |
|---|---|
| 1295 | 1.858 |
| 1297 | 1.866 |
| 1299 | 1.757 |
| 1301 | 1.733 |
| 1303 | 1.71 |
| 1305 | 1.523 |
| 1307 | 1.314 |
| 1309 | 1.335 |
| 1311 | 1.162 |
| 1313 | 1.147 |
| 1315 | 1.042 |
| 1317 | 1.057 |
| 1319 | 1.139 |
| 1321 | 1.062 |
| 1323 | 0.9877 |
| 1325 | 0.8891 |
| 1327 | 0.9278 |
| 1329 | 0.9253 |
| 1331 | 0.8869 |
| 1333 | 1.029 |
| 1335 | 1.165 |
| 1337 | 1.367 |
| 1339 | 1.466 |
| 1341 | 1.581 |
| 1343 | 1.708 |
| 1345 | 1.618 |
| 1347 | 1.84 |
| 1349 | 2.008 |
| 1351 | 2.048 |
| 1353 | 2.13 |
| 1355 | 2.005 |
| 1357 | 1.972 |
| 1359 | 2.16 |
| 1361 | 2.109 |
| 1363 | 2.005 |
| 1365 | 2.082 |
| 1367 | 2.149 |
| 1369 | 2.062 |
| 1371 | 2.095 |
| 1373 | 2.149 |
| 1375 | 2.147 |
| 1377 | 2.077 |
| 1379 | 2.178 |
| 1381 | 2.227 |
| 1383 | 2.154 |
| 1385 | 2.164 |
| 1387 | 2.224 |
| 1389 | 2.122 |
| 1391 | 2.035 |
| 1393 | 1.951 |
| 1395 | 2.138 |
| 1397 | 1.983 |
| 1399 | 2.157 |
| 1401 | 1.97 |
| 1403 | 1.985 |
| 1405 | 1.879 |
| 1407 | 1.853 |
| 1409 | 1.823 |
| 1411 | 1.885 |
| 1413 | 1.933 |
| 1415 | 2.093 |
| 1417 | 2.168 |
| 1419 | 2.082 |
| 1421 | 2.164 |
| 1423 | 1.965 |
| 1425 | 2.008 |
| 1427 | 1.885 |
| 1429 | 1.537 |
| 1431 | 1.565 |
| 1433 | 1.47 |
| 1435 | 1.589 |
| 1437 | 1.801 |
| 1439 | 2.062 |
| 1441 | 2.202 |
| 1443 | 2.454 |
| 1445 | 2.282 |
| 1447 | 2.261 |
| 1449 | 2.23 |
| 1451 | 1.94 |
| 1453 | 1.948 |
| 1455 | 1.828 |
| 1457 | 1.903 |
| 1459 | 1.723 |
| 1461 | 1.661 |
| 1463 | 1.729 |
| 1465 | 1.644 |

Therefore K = 0.89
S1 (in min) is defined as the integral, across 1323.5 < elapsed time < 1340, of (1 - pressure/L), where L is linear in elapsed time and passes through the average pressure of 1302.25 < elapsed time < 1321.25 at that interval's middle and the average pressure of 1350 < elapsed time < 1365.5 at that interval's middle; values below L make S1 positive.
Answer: 5.5 min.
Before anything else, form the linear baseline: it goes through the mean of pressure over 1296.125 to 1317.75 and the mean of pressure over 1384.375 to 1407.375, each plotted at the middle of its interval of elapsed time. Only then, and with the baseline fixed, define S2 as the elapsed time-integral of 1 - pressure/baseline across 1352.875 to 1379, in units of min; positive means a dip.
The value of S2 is -3.7 min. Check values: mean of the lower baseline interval 1.42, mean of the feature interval 2.09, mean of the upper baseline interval 2.04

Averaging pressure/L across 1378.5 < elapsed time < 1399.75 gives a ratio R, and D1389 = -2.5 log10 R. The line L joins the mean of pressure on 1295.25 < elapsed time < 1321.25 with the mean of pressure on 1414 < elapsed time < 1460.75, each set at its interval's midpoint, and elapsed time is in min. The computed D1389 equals -0.21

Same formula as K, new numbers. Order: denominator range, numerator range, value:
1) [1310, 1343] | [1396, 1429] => 1.74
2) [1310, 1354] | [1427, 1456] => 1.46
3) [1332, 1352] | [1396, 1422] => 1.26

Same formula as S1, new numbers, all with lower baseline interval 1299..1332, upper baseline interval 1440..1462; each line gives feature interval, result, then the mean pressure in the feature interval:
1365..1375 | -3.78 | 2.11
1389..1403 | -2.85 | 2.04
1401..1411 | -0.77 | 1.89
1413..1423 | -1.40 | 2.09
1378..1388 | -3.55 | 2.19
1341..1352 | -3.41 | 1.82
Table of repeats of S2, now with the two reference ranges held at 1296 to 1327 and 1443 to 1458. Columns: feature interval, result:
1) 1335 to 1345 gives -0.27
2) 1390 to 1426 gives -3.16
